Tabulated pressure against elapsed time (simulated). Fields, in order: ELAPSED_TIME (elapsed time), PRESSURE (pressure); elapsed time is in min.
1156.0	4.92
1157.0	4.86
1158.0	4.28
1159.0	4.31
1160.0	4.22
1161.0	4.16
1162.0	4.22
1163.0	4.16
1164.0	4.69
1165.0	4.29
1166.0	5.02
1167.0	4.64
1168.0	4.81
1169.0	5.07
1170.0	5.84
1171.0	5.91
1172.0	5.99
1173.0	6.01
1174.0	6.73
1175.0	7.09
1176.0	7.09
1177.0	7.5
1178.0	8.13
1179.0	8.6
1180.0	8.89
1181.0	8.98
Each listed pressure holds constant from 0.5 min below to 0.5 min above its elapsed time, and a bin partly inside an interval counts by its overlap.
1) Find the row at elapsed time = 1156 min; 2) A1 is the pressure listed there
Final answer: 4.92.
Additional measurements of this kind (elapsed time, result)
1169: 5.07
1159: 4.31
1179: 8.6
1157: 4.86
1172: 5.99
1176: 7.09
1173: 6.01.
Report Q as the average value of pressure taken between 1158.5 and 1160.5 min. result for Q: 4.26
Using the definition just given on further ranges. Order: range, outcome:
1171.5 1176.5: 6.58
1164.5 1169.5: 4.77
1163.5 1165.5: 4.49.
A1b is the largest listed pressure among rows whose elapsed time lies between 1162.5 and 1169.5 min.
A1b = 5.07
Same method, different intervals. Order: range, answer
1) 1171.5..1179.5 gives 8.6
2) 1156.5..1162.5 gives 4.86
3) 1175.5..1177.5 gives 7.5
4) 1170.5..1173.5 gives 6.01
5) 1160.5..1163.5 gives 4.22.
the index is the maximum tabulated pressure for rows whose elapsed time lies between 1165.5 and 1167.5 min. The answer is 5.02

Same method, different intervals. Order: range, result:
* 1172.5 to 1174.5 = 6.73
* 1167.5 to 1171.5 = 5.91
